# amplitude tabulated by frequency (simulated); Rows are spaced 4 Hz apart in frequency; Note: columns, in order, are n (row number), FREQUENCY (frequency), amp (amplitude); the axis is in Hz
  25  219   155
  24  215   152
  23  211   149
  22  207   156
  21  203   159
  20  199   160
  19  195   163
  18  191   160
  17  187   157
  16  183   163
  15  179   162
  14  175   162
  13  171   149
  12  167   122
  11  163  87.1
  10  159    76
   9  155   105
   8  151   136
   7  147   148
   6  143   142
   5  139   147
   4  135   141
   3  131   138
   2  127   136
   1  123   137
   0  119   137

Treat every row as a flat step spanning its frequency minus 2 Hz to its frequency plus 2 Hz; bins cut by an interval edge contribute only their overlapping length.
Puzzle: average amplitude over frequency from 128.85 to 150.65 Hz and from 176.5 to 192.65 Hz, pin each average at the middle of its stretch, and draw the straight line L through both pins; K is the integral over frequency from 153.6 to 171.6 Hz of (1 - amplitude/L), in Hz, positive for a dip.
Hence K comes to 5.61 Hz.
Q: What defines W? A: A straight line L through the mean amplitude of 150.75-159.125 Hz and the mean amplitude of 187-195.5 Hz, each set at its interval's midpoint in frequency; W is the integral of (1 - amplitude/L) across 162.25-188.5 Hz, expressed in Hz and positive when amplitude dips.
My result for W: -1.62 Hz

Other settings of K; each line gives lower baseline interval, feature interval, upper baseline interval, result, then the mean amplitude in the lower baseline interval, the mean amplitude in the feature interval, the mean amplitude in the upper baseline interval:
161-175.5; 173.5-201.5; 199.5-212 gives -3.9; 127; 161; 156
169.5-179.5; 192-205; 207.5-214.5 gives -0.6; 157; 161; 151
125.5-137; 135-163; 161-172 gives 0.9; 138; 124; 117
